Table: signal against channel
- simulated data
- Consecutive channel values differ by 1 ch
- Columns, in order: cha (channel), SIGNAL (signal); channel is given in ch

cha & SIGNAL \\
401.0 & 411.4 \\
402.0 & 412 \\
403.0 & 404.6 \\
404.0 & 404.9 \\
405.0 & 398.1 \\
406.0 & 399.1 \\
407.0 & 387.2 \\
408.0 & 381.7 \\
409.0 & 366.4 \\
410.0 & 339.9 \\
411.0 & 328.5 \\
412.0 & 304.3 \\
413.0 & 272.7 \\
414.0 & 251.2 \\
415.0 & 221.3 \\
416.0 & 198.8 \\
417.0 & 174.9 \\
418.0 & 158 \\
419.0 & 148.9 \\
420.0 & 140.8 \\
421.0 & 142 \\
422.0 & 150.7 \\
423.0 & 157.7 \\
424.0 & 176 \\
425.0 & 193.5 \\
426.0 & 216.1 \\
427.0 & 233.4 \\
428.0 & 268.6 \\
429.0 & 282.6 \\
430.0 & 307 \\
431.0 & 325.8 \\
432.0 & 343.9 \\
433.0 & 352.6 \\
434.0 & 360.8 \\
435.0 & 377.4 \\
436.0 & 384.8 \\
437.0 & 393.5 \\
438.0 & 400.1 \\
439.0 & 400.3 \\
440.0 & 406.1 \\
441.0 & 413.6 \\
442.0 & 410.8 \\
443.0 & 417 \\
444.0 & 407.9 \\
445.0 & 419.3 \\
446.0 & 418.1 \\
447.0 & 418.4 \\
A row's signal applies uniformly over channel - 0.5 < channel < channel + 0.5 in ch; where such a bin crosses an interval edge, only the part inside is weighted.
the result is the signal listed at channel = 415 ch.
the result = 221.3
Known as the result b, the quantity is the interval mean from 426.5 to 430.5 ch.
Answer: 273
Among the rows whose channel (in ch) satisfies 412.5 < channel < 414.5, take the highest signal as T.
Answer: 272.7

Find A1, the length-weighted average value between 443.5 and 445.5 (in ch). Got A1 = 414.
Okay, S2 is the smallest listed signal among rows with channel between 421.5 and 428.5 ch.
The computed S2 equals 150.7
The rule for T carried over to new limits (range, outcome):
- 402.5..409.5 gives 404.9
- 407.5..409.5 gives 381.7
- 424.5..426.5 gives 216.1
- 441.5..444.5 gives 417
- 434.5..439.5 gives 400.3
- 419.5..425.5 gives 193.5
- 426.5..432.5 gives 343.9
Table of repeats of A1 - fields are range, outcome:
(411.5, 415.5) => 262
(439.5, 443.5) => 412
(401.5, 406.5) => 404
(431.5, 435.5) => 359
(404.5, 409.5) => 386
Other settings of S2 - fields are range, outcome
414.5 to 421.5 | 140.8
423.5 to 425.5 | 176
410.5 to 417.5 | 174.9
